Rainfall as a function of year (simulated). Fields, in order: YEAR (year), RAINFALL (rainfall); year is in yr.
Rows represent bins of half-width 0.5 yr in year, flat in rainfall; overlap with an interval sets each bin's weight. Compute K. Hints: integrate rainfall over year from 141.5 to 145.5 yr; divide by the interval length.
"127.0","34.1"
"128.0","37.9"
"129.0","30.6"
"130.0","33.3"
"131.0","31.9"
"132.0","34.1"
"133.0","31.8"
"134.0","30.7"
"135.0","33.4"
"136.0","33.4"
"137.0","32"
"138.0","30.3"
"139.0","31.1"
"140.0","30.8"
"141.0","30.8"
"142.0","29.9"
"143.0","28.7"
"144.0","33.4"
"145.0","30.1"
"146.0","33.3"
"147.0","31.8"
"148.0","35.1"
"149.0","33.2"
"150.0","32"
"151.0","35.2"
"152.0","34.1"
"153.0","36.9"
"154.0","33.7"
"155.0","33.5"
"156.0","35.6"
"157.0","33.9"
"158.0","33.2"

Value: 30.5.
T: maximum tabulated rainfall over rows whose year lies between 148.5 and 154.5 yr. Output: 36.9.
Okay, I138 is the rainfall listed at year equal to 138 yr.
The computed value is 30.3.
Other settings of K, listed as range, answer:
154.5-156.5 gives 34.5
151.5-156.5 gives 34.8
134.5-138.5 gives 32.3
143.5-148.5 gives 32.7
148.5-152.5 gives 33.6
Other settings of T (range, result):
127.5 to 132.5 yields 37.9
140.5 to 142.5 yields 30.8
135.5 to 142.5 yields 33.4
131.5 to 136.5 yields 34.1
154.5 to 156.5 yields 35.6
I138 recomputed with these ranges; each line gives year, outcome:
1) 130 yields 33.3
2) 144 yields 33.4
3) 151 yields 35.2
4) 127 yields 34.1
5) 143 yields 28.7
